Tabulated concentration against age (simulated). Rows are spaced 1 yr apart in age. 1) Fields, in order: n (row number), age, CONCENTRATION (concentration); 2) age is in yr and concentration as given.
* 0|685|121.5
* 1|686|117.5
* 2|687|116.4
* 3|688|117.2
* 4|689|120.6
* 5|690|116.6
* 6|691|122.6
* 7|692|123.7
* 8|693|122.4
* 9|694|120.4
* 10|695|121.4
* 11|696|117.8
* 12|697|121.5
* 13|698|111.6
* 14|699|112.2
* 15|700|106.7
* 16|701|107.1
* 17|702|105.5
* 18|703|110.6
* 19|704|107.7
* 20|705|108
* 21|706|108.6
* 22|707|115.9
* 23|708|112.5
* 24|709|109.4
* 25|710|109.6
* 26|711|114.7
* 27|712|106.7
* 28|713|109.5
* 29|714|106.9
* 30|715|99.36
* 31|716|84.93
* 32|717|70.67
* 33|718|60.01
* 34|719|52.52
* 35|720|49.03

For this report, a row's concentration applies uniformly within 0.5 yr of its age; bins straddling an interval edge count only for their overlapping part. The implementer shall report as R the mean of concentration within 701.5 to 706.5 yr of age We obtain 108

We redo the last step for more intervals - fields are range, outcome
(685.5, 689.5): 118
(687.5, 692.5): 120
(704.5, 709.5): 111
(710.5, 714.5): 109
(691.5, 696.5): 121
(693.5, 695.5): 121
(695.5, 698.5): 117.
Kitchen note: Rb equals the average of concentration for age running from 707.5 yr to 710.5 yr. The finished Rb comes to 110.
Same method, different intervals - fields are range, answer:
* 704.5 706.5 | 108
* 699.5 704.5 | 108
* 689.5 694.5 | 121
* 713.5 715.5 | 103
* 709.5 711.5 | 112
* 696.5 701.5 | 112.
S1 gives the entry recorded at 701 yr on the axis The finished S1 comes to 107.1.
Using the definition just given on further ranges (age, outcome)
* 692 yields 123.7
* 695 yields 121.4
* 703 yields 110.6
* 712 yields 106.7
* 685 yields 121.5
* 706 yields 108.6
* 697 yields 121.5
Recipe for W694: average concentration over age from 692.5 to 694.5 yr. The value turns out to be 121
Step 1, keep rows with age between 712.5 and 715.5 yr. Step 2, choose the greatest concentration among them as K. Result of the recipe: 109.5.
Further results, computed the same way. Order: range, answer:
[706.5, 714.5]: 115.9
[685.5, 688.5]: 117.5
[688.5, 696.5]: 123.7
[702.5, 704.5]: 110.6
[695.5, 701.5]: 121.5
